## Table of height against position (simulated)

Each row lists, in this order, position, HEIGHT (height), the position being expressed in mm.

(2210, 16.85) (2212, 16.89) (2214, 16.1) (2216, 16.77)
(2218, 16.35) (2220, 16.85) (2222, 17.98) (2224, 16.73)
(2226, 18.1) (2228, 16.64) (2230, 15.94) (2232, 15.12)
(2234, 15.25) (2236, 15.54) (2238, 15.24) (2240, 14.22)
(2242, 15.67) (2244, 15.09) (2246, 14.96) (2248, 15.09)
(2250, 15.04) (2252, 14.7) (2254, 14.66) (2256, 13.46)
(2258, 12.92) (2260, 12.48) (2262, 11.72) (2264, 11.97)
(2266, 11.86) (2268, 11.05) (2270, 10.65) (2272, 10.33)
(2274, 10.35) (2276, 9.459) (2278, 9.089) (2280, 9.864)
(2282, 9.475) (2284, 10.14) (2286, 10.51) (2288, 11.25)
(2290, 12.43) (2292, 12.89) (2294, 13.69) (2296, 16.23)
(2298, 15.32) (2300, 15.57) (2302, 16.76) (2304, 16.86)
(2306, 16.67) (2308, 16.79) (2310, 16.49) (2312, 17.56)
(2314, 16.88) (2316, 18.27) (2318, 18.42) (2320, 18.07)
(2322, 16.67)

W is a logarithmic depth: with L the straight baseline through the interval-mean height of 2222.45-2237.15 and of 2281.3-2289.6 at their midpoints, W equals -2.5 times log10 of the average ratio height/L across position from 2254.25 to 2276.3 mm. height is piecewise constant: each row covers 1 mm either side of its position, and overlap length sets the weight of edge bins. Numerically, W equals 0.09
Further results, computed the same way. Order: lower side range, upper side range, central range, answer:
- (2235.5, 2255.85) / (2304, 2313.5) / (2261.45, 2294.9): 0.406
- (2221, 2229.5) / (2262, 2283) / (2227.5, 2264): -0.020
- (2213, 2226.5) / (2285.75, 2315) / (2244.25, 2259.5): 0.133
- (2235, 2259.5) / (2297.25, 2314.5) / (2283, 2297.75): 0.265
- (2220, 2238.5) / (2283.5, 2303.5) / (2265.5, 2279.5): 0.371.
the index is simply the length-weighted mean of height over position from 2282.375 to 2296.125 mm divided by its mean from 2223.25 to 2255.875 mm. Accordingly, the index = 0.78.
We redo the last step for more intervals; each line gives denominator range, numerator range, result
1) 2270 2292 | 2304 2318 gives 1.65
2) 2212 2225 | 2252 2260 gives 0.81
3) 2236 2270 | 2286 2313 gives 1.10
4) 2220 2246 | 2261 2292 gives 0.67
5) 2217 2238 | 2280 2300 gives 0.76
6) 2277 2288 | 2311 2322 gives 1.78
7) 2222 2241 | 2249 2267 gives 0.83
